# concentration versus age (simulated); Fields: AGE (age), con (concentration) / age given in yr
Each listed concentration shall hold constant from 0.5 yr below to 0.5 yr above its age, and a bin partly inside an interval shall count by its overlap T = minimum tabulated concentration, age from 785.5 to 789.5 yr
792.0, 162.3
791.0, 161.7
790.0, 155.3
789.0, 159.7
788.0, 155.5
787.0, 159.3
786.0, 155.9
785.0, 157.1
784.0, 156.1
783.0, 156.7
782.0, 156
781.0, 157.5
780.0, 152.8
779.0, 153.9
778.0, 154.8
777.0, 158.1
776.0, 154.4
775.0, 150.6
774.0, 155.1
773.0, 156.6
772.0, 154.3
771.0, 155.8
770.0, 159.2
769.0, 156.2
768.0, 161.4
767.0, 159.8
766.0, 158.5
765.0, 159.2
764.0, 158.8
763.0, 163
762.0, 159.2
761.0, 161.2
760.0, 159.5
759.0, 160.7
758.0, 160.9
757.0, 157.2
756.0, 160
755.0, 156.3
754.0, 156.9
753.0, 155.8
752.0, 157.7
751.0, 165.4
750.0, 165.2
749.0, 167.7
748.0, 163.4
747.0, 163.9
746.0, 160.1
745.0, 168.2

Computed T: 155.5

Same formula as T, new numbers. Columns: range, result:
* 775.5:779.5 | 153.9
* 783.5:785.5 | 156.1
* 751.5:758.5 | 155.8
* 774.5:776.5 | 150.6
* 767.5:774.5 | 154.3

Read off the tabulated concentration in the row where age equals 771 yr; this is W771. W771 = 155.8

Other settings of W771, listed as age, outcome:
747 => 163.9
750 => 165.2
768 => 161.4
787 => 159.3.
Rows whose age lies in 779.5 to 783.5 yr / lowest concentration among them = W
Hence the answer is 152.8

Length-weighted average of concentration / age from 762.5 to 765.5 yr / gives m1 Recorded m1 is 160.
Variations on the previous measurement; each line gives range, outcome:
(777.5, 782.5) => 155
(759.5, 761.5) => 160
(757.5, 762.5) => 160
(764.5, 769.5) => 159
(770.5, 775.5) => 154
